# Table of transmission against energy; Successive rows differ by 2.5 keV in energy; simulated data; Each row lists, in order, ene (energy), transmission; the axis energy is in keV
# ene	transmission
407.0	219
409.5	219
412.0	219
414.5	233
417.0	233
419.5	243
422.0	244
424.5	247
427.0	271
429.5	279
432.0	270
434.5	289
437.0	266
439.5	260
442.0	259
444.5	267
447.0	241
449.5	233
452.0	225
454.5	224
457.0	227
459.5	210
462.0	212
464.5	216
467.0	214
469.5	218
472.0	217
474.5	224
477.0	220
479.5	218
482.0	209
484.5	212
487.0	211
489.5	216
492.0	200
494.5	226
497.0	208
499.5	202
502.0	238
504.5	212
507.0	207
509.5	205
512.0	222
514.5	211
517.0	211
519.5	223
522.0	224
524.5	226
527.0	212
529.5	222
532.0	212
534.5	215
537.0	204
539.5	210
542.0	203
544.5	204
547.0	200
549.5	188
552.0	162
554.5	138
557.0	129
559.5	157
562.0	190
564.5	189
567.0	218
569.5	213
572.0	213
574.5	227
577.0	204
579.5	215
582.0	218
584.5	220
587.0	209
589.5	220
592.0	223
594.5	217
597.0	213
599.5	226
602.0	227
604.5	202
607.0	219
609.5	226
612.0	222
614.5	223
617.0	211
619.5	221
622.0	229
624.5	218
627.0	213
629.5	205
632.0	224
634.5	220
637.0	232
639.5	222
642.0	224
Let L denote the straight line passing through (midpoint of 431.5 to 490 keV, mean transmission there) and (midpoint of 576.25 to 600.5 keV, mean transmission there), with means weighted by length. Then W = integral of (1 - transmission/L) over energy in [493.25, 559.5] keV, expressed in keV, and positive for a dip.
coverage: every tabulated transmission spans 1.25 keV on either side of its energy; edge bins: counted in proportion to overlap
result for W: 6.0 keV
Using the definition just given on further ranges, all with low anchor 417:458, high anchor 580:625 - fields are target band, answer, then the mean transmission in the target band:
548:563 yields 4.4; 161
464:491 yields 3.2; 216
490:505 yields 1.6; 215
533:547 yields 1.5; 207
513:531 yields 1.3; 218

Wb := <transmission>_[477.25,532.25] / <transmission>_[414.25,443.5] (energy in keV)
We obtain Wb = 0.83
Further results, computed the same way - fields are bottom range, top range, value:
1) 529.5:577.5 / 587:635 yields 1.13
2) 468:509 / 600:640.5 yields 1.02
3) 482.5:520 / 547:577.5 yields 0.87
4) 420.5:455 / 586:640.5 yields 0.86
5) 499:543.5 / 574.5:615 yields 1.02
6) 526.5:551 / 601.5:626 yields 1.06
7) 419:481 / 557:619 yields 0.88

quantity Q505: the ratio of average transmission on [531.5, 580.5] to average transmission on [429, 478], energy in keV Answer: 0.8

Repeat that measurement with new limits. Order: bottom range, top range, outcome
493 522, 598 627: 1.02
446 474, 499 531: 0.98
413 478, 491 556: 0.86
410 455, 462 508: 0.86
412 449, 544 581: 0.74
